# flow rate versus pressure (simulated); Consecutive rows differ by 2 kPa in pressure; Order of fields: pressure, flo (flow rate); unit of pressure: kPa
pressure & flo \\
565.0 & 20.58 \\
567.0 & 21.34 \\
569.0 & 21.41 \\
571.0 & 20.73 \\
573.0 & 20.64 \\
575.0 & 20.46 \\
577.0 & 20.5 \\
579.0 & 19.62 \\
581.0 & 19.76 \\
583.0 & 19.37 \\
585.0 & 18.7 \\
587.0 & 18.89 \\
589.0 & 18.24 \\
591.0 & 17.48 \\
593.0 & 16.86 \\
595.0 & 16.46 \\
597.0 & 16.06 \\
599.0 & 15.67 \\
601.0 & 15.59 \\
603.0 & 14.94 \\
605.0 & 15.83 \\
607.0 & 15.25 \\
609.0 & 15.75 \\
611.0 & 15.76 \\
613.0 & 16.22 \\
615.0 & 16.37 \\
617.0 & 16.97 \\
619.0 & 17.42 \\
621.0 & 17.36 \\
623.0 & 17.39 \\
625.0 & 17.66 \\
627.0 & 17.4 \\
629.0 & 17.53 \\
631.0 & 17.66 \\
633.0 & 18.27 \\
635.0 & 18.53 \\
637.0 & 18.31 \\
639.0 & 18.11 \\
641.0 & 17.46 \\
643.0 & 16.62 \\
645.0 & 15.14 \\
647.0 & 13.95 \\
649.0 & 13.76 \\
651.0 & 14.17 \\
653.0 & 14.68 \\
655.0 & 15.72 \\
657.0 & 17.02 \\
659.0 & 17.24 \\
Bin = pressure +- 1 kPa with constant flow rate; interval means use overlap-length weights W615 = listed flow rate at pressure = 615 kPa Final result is 16.37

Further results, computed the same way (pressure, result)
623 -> 17.39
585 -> 18.7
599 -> 15.67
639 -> 18.11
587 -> 18.89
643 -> 16.62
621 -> 17.36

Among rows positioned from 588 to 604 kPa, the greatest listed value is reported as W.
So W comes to 18.24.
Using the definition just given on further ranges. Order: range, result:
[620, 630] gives 17.66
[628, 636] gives 18.53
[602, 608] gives 15.83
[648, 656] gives 15.72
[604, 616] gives 16.37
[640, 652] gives 17.46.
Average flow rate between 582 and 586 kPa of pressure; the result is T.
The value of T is 19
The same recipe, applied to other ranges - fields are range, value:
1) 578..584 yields 19.6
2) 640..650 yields 15.4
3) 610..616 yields 16.1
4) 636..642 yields 18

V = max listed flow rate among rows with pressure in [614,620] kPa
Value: 17.42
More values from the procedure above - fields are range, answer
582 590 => 19.37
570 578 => 20.73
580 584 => 19.76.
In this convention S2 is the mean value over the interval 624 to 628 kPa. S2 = 17.5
